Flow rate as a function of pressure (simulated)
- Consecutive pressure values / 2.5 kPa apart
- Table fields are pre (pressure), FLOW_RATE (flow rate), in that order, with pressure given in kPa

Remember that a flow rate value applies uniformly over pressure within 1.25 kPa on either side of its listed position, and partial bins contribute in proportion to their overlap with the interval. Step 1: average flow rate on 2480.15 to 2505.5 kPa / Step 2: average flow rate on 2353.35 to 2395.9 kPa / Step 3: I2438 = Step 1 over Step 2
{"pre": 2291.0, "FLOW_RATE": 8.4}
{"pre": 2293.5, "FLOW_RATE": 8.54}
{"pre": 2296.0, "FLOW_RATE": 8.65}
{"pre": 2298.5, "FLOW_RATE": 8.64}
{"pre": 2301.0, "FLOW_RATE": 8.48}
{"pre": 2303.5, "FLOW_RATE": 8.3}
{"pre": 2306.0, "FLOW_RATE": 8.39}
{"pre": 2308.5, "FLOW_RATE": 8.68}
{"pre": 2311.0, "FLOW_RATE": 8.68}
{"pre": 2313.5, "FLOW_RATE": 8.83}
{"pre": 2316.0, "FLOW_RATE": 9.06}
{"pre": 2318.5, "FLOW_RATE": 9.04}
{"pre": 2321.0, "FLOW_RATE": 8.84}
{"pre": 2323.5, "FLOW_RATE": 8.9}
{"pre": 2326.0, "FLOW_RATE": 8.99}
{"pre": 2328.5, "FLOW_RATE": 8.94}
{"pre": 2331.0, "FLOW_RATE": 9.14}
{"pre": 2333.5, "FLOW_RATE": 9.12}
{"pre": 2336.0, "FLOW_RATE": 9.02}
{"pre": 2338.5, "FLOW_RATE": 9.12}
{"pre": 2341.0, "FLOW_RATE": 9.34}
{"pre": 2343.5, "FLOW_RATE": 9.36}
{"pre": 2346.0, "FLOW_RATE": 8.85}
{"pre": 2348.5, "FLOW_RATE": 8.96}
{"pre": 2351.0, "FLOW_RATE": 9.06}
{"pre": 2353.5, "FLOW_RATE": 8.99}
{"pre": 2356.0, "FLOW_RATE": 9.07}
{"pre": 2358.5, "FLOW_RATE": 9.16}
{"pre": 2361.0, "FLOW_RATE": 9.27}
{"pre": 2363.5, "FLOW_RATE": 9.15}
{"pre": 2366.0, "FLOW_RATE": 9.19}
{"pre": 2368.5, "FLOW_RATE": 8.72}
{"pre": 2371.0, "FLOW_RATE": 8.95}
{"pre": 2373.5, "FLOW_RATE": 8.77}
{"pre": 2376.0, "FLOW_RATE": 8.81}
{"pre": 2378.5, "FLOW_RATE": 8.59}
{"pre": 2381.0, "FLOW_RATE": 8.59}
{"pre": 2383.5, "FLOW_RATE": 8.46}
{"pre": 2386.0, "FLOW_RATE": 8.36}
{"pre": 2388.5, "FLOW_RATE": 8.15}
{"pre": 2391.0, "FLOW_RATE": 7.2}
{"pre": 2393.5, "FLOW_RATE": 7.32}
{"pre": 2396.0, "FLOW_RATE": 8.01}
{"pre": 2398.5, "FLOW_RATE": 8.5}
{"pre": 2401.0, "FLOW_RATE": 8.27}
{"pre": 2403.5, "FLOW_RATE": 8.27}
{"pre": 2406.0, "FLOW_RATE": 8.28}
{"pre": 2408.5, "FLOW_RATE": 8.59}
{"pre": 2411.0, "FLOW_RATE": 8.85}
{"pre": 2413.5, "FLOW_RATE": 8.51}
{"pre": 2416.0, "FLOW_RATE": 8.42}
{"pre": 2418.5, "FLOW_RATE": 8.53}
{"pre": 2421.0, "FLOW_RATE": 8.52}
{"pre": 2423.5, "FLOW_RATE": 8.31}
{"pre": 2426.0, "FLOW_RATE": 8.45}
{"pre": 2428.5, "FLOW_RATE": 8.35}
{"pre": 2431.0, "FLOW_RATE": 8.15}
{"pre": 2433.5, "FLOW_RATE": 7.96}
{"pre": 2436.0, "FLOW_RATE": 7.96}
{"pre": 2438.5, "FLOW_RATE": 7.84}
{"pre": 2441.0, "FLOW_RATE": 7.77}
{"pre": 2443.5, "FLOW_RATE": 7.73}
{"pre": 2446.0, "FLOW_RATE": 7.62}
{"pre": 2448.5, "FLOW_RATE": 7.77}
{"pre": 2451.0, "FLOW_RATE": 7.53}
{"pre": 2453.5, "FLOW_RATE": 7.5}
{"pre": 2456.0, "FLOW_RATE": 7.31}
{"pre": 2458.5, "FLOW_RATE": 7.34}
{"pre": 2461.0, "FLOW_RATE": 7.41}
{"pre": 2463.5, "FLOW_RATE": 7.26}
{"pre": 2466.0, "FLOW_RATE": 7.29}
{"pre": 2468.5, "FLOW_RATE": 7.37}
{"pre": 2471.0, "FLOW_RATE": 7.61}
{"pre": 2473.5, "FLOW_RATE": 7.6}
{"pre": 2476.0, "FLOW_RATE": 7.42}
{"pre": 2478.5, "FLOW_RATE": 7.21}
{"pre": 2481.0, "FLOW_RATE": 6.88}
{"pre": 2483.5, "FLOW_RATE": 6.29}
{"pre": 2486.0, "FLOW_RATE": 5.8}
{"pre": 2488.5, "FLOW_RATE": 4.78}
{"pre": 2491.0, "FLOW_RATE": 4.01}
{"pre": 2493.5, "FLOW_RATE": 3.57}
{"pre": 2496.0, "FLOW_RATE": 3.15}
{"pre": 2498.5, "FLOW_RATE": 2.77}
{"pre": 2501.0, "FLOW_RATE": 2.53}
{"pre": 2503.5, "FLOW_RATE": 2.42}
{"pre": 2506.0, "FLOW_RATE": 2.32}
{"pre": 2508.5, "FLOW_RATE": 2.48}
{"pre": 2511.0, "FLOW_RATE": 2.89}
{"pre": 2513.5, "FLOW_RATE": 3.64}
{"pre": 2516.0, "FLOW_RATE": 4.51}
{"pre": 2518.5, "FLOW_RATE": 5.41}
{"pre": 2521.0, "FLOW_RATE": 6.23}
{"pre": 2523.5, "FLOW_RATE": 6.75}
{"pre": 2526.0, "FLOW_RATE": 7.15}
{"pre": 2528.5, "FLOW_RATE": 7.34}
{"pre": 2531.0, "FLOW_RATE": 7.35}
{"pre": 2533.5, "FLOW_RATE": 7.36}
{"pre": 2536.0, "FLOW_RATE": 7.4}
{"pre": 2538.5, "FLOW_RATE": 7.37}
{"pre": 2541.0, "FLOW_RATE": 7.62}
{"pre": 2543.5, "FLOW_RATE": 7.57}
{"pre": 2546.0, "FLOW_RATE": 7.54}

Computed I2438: 0.5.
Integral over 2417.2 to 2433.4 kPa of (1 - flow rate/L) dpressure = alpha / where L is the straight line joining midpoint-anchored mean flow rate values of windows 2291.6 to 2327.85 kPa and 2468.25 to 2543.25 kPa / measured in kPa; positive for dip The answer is -3.6 kPa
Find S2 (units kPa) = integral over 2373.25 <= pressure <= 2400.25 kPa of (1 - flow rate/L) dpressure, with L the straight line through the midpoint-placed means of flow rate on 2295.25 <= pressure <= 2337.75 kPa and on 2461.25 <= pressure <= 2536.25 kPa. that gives -2.5 kPa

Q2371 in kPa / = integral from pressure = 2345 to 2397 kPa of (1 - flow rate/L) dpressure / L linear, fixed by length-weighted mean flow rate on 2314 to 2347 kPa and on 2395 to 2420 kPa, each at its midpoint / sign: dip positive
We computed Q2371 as 0.46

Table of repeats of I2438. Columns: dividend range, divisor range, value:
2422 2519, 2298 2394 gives 0.70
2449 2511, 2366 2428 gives 0.67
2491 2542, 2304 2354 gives 0.56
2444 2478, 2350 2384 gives 0.84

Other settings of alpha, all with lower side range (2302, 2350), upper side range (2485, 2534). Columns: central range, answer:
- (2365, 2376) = -1.43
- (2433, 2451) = -4.69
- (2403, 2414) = -2.45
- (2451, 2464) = -3.54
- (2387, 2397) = -0.43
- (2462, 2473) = -3.62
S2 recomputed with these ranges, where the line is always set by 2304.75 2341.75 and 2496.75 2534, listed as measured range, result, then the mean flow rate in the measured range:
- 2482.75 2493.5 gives 0.6 kPa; 4.98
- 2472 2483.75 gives -3.5 kPa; 7.16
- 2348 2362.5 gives -1.5 kPa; 9.09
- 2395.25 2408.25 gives -2.0 kPa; 8.3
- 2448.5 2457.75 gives -2.2 kPa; 7.48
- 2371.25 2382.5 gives -1.4 kPa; 8.71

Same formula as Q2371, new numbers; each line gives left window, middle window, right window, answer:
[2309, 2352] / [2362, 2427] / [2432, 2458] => -1.5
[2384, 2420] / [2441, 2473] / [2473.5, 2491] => -2.7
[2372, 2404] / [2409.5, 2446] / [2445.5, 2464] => -2.0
